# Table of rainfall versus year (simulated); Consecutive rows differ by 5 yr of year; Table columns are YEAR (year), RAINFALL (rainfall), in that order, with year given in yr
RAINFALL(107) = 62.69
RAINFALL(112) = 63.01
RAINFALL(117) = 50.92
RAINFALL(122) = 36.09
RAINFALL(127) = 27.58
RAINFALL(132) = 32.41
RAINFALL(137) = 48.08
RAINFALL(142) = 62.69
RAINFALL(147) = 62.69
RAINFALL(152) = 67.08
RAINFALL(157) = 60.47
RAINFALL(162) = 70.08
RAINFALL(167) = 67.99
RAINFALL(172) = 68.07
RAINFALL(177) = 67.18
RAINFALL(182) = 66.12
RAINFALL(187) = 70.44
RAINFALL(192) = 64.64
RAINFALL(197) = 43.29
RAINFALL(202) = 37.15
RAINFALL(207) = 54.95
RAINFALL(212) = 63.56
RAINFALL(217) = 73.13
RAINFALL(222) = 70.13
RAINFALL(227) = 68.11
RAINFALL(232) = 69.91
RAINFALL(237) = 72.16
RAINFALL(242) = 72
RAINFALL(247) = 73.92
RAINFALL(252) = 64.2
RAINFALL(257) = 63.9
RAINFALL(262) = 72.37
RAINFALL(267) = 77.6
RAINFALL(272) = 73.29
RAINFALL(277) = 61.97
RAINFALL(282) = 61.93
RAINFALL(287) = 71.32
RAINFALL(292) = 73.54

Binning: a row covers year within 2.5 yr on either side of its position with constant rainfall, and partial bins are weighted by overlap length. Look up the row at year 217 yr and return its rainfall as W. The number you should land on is 73.13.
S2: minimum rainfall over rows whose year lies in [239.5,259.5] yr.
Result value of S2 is 63.9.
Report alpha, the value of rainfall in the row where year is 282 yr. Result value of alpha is 61.93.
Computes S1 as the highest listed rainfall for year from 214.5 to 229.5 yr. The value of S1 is 73.13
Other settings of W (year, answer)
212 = 63.56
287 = 71.32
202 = 37.15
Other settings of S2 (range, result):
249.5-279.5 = 61.97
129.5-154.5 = 32.41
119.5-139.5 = 27.58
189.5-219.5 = 37.15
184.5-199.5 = 43.29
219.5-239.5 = 68.11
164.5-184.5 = 66.12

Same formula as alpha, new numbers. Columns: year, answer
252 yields 64.2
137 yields 48.08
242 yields 72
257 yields 63.9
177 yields 67.18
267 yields 77.6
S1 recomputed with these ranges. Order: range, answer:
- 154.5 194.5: 70.44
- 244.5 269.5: 77.6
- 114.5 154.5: 67.08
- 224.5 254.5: 73.92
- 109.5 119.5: 63.01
